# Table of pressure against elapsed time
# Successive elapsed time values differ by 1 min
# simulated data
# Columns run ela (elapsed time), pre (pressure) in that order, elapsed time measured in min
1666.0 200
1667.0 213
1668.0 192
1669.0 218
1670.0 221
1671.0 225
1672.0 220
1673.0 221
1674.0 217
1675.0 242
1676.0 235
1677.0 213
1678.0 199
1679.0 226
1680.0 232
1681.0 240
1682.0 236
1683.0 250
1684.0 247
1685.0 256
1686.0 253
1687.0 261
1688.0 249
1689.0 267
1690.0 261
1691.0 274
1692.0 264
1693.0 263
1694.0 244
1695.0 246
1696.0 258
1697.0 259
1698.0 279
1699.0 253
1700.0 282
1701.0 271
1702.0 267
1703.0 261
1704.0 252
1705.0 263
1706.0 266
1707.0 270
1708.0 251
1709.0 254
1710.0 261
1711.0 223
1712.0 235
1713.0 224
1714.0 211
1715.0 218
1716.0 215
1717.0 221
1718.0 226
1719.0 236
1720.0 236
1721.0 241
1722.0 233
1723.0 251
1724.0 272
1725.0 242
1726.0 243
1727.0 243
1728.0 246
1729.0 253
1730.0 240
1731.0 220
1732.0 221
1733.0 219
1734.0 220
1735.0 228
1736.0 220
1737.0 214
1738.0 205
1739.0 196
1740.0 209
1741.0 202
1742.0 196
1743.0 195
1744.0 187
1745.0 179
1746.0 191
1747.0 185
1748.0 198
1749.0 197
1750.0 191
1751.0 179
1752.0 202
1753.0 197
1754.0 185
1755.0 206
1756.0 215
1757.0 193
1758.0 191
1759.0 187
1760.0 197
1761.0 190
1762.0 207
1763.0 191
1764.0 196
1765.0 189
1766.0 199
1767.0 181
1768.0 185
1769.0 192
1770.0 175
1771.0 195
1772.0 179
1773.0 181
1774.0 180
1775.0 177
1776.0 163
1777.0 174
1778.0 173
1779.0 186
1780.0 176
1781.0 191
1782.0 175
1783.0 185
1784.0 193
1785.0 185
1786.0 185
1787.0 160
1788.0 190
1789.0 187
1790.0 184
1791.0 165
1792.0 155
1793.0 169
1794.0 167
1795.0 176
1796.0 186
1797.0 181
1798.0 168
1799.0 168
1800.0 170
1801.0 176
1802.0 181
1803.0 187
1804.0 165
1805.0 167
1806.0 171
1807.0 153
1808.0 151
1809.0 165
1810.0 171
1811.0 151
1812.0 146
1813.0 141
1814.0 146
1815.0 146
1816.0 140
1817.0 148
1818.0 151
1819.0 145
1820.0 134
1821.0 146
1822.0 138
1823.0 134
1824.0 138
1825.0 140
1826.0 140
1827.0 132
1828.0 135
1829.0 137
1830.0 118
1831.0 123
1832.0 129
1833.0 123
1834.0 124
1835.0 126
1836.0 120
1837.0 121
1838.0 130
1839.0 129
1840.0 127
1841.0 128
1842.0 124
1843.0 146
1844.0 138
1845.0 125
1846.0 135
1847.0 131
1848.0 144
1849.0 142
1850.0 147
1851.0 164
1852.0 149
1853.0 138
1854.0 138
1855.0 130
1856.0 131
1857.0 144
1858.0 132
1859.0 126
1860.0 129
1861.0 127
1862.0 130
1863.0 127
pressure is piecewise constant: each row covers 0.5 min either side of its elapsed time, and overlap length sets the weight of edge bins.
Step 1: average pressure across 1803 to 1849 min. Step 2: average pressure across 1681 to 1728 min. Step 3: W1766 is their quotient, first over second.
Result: 0.56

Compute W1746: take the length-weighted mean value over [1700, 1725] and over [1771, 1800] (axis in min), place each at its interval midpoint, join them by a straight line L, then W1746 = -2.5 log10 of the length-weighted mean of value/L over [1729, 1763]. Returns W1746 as 0.06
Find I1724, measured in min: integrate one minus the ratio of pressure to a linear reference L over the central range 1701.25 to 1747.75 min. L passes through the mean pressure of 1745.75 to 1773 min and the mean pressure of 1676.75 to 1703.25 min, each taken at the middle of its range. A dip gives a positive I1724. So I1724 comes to -1.32 min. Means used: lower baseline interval 253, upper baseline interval 192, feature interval 229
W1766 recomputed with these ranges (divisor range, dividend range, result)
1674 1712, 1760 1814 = 0.70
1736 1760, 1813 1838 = 0.69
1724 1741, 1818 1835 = 0.59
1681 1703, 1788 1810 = 0.66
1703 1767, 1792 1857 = 0.67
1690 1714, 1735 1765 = 0.77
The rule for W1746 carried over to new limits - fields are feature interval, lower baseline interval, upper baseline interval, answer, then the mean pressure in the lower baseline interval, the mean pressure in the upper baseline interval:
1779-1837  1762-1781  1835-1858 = 0.03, 184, 135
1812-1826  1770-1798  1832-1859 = 0.08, 178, 134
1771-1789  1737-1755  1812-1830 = -0.06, 195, 140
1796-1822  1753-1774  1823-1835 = -0.07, 192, 131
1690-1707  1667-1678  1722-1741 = -0.18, 219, 229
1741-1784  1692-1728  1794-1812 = 0.08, 248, 169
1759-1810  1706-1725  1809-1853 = -0.01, 239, 138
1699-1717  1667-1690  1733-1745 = -0.13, 233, 206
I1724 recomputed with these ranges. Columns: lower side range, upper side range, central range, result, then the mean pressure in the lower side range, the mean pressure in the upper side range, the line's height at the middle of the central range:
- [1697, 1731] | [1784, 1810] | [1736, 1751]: 1.6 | 246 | 173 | 220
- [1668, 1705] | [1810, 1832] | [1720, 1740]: -1.9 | 246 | 140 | 211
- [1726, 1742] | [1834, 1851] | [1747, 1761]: 0.7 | 222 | 133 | 206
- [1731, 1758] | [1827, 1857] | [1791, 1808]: -0.8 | 201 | 133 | 163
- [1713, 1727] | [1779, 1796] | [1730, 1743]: 0.5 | 234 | 178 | 220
